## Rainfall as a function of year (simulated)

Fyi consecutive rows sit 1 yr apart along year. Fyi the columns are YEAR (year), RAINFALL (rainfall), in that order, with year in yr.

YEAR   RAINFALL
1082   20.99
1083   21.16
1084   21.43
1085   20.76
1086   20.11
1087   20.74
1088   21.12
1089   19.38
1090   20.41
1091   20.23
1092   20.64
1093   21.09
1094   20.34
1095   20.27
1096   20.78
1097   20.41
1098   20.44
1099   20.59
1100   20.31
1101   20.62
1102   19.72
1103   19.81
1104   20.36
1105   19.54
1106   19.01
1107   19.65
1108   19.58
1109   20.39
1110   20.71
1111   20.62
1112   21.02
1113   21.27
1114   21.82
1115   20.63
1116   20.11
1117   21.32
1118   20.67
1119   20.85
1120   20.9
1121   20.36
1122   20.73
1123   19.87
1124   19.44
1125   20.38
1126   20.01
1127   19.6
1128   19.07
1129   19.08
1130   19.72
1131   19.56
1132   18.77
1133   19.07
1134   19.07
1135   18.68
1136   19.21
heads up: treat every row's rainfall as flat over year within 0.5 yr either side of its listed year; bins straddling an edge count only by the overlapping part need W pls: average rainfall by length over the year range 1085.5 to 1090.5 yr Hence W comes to 20.4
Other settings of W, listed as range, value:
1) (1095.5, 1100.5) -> 20.5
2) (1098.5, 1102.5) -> 20.3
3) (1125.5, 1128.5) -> 19.6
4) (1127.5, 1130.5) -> 19.3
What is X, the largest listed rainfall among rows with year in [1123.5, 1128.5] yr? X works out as 20.38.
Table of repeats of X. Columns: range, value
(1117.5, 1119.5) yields 20.85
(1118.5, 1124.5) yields 20.9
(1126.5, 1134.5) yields 19.72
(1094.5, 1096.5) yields 20.78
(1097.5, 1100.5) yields 20.59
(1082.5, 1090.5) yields 21.43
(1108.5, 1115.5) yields 21.82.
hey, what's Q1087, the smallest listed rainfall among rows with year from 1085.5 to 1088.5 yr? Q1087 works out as 20.11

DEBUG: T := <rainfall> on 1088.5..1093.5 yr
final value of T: 20.4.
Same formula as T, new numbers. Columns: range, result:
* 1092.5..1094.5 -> 20.7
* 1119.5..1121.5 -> 20.6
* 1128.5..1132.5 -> 19.3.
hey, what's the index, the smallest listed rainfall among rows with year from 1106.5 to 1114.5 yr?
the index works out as 19.58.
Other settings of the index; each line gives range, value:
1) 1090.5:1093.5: 20.23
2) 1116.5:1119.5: 20.67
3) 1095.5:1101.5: 20.31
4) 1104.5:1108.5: 19.01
